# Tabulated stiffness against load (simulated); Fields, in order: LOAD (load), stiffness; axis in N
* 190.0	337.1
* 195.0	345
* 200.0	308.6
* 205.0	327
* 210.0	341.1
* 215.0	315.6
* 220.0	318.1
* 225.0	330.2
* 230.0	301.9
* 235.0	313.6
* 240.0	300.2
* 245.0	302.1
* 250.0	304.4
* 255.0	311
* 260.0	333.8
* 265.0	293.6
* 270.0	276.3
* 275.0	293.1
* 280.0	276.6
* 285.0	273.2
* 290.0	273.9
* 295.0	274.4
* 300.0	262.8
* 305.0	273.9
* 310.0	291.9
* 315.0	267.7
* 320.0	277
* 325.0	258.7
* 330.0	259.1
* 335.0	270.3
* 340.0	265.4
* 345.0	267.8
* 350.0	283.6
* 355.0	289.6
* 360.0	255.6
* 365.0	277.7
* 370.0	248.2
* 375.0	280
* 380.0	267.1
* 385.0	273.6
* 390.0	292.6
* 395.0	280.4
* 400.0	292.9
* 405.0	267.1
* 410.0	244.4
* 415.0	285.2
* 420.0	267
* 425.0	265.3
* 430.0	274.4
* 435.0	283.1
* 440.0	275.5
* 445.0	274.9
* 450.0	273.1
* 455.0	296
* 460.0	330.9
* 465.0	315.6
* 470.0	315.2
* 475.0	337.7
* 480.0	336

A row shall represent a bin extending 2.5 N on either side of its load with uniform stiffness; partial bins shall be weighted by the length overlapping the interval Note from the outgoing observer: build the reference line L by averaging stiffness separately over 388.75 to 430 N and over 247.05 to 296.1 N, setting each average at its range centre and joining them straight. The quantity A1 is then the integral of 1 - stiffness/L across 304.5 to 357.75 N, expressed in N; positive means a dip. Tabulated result 2.0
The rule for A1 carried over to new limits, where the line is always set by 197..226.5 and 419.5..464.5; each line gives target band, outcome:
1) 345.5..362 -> 1.3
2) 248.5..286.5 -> 2.2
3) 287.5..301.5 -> 1.7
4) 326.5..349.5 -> 2.7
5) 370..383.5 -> 1.2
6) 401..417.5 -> 1.2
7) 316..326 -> 1.2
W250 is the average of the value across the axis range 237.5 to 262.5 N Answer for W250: 310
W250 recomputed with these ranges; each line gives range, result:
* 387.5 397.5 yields 286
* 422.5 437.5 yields 274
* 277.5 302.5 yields 272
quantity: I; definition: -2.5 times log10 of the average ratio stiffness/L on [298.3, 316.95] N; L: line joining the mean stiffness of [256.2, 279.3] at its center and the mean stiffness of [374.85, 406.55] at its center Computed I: 0.07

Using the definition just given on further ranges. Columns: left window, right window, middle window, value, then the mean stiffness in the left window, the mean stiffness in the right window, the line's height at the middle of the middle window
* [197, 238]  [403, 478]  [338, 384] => 0.11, 320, 287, 299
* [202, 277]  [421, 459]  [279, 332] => 0.11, 311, 279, 300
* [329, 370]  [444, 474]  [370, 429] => 0.05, 270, 304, 286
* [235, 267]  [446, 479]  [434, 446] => 0.12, 308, 311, 311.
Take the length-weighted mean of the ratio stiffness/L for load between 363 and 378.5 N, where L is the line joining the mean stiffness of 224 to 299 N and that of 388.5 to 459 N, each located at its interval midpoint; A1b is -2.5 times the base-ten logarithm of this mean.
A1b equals 0.06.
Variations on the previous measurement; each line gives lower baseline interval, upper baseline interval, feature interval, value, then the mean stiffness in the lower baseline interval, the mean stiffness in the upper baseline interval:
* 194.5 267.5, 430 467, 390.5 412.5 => 0.09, 316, 291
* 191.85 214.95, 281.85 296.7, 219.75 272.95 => -0.02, 329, 274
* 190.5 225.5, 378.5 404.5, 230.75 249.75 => 0.05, 327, 281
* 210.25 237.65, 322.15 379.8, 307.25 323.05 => 0.02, 318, 269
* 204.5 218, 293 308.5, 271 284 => 0.01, 328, 272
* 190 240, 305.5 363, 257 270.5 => -0.01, 322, 272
